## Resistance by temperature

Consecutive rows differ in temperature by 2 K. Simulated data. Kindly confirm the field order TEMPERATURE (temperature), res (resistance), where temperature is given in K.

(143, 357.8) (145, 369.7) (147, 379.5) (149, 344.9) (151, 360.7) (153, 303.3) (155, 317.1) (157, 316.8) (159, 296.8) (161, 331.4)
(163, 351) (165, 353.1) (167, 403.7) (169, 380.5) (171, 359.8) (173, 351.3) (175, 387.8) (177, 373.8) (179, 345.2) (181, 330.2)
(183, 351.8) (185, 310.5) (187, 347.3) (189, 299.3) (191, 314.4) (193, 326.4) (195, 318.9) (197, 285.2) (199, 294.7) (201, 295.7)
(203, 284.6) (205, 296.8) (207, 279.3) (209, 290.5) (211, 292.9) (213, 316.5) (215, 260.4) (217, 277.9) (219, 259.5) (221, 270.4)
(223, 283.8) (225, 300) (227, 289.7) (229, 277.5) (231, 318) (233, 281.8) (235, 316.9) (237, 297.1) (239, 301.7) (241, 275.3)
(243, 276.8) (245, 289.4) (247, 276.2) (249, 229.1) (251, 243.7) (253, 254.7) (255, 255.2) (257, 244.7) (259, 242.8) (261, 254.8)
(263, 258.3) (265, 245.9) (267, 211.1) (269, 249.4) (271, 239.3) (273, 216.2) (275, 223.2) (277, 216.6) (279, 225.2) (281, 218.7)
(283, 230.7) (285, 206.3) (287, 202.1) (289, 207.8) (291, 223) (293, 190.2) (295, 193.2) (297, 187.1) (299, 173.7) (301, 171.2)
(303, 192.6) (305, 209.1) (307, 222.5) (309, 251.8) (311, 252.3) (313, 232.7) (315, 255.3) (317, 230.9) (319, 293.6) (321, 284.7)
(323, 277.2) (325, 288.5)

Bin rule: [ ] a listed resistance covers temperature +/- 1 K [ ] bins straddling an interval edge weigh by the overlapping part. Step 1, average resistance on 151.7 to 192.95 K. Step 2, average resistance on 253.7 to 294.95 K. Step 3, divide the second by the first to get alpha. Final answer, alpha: 0.67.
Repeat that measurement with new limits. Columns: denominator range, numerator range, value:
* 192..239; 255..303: 0.75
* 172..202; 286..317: 0.64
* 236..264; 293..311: 0.77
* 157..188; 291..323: 0.64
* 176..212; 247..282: 0.76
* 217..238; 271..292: 0.75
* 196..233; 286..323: 0.77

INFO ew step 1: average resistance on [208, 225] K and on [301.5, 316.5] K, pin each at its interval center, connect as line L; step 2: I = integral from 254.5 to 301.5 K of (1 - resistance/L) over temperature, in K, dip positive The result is 5.1 K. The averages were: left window 283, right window 229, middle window 220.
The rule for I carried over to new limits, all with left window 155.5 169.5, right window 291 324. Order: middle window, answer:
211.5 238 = 0.5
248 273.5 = 2.1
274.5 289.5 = 1.9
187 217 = 1.4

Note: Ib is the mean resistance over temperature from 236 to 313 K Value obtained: 233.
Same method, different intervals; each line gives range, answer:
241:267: 255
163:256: 305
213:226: 278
